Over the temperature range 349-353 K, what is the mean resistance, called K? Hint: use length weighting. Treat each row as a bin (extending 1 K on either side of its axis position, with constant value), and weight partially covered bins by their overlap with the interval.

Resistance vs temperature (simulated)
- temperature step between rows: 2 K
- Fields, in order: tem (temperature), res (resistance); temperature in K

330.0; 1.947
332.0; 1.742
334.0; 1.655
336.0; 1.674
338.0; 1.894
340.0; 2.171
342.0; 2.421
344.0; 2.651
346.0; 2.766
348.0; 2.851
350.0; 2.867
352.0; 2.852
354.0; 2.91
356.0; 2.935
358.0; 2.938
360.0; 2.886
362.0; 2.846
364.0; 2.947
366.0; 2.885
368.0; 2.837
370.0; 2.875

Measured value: 2.86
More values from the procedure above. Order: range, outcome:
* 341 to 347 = 2.61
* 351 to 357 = 2.9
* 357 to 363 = 2.89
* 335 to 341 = 1.91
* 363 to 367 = 2.92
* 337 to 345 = 2.28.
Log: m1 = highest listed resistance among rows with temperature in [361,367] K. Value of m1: 2.947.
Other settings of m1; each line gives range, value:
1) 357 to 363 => 2.938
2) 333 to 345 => 2.651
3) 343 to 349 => 2.851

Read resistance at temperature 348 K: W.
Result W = 2.851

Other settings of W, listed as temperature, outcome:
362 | 2.846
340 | 2.171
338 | 1.894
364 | 2.947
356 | 2.935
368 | 2.837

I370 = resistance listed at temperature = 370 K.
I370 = 2.875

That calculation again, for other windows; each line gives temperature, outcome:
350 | 2.867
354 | 2.91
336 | 1.674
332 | 1.742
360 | 2.886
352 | 2.852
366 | 2.885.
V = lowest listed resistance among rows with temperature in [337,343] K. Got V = 1.894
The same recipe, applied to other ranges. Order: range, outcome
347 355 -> 2.851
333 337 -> 1.655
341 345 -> 2.421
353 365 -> 2.846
